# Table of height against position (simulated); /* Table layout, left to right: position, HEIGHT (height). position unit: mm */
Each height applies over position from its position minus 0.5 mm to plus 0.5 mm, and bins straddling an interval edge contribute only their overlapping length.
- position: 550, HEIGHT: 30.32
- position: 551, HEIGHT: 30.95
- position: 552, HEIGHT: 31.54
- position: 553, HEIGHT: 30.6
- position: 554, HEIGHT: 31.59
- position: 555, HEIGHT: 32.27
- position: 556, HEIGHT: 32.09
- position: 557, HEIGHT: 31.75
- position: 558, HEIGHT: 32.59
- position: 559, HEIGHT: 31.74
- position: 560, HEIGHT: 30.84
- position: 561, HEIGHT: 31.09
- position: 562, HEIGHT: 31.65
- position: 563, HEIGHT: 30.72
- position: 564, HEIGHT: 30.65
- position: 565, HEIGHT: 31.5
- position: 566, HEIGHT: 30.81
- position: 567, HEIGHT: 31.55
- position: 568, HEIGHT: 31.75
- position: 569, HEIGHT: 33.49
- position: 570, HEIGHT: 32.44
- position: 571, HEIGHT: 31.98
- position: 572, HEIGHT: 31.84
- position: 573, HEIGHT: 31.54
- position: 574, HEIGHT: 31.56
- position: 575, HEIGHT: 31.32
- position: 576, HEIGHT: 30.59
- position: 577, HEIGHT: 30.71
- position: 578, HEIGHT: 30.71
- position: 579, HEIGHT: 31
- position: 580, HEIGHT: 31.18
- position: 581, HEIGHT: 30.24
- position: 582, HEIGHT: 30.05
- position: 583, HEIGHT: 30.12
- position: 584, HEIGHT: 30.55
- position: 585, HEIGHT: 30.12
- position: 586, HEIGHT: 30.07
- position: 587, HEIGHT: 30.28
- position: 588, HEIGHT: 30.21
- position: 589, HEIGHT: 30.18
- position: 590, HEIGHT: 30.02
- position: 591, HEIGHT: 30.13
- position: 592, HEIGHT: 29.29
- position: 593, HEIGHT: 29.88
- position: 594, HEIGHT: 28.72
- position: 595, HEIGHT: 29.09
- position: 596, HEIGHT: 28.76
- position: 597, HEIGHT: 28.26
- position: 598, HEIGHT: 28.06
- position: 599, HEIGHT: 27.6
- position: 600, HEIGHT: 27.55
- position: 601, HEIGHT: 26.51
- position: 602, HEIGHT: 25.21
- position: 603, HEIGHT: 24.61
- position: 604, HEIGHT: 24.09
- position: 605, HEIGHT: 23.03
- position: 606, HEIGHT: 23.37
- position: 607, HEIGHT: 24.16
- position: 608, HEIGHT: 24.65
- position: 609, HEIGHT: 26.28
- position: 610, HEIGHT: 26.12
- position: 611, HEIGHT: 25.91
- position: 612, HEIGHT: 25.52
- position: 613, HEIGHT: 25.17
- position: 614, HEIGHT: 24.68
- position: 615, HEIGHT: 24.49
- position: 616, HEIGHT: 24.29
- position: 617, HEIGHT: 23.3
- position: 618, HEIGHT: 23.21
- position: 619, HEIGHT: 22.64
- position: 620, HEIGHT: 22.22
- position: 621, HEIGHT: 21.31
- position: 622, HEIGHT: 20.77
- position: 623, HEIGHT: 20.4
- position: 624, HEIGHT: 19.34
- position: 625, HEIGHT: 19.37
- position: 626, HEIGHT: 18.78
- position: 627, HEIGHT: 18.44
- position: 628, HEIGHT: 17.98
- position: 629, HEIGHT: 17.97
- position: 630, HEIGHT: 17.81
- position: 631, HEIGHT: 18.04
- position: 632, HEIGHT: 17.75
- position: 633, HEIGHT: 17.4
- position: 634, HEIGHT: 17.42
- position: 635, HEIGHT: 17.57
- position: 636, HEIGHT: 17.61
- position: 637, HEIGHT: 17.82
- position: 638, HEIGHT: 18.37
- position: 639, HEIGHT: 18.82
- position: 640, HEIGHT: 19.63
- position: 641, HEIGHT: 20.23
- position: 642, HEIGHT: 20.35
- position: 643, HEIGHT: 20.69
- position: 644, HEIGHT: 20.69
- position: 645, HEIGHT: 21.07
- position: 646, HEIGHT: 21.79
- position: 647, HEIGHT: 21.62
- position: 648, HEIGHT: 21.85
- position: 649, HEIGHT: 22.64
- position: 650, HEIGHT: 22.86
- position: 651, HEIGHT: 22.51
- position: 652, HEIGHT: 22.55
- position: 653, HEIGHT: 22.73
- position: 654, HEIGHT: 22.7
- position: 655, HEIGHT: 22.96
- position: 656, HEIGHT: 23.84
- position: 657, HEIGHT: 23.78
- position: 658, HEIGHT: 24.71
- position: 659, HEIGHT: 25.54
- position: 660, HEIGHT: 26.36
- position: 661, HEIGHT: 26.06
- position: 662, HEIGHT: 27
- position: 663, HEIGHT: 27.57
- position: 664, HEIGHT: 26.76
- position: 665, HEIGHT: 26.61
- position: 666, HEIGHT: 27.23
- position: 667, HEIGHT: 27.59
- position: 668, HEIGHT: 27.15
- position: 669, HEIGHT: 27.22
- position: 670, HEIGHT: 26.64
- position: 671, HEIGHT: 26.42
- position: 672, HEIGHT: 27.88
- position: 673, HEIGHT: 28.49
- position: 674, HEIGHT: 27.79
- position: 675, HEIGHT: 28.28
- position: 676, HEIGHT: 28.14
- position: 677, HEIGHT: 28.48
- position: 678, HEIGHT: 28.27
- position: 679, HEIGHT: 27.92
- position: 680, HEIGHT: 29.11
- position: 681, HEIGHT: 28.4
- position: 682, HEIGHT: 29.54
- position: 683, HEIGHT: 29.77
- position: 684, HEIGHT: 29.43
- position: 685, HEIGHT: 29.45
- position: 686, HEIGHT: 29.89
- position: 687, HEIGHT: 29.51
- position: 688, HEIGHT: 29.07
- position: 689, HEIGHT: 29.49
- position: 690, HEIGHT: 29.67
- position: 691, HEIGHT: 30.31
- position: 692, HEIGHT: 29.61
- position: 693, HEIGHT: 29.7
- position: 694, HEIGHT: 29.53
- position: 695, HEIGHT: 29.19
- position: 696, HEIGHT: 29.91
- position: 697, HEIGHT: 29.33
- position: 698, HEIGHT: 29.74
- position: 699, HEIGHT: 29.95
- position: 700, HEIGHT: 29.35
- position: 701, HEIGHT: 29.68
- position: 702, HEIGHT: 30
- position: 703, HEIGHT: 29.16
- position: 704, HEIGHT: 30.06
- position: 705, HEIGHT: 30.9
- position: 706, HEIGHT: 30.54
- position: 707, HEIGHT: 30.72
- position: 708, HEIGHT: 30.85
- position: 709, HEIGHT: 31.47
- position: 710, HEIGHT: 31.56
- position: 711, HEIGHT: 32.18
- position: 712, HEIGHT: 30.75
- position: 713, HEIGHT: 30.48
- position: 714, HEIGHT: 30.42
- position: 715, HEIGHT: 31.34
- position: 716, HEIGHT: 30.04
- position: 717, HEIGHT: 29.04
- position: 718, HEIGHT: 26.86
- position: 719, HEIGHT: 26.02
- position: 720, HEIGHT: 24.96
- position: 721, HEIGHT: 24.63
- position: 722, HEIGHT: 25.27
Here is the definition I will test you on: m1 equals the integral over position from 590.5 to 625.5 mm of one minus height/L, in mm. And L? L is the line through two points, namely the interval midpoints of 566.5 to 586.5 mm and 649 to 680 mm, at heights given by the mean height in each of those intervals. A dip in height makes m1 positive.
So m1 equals 5.11 mm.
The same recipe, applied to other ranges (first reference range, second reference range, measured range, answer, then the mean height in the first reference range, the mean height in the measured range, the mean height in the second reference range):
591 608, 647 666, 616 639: 5.56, 26.8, 19.4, 24.4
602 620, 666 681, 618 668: 8.69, 24.4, 21.7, 27.8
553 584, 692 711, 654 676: 2.92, 31.4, 26.4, 30.1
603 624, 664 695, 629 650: 5.02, 23.7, 19.5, 28.5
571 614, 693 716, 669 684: 0.81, 28.4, 28.2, 30.3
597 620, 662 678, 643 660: 2.53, 25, 22.8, 27.5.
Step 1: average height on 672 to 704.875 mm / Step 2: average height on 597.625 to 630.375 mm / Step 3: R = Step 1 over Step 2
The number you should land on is 1.3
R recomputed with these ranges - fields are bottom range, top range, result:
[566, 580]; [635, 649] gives 0.64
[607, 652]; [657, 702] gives 1.34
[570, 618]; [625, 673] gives 0.79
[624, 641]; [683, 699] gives 1.62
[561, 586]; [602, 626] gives 0.75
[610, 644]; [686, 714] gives 1.46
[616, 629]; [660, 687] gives 1.35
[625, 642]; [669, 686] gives 1.55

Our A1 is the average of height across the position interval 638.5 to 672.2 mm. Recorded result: 23.9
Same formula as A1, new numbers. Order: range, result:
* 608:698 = 24.4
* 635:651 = 20.4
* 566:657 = 25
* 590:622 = 25.7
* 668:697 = 28.8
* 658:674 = 26.9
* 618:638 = 19.1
